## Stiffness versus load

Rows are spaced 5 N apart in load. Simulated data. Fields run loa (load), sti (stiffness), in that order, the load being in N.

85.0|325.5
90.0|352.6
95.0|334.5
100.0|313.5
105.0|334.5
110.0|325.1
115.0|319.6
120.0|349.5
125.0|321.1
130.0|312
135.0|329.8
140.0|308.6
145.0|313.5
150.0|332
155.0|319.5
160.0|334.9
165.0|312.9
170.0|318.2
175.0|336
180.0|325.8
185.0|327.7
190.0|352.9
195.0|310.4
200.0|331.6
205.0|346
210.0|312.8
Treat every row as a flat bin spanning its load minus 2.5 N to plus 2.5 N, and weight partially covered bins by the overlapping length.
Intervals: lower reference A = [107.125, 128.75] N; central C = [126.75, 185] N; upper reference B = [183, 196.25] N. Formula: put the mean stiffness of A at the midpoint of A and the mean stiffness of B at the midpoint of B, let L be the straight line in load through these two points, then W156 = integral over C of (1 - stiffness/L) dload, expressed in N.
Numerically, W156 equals 1.4 N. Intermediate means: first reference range 328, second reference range 332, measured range 322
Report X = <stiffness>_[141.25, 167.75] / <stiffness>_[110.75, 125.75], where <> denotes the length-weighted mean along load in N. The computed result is 0.97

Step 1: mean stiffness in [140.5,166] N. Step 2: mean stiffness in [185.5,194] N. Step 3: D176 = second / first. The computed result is 1.1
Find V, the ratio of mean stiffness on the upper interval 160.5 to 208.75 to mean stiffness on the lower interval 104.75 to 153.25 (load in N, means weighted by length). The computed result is 1.0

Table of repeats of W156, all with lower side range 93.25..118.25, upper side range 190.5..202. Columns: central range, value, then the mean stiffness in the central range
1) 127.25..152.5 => 0.52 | 319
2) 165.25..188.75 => -0.07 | 327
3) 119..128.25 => -0.15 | 331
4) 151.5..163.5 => -0.01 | 326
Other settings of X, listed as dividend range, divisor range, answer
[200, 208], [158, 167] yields 1.05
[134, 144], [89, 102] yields 0.95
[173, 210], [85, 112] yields 1.00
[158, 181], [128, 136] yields 1.02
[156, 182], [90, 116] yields 0.99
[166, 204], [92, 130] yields 1.00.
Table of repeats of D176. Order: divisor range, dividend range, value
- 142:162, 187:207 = 1.03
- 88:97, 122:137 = 0.94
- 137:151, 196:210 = 1.04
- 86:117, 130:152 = 0.97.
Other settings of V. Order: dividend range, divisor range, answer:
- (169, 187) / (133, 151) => 1.02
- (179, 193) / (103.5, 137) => 1.03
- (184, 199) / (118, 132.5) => 1.01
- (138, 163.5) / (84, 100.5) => 0.96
